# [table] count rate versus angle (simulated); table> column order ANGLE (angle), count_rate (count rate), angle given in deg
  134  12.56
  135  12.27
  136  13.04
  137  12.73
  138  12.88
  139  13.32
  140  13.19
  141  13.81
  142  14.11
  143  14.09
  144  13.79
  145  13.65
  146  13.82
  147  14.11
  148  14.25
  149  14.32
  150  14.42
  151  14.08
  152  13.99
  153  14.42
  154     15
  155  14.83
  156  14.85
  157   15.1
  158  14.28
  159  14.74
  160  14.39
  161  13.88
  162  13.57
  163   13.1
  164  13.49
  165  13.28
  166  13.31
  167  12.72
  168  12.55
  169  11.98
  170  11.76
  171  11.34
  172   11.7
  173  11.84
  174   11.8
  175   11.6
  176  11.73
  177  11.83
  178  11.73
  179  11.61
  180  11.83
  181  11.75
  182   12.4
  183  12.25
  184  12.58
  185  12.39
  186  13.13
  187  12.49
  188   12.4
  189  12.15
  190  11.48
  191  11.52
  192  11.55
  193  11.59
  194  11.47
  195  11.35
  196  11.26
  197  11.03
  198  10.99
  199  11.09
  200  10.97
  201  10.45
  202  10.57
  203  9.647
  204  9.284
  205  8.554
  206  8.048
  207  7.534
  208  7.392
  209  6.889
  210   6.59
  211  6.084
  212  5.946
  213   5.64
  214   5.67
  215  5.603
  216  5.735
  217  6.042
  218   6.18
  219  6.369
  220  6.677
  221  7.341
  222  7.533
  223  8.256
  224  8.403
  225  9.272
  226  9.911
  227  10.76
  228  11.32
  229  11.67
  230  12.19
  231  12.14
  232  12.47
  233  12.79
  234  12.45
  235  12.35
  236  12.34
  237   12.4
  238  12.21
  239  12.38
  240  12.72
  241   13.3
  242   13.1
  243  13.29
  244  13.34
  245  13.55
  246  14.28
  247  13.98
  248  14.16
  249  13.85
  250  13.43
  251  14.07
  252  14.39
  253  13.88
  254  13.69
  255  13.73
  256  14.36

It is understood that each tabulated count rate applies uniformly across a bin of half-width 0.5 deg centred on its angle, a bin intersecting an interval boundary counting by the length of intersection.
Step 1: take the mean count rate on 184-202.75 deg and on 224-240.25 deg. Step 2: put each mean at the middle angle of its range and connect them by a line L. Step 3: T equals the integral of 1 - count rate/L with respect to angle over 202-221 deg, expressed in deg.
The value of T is 7.57 deg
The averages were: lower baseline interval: 11.6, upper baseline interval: 11.7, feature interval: 6.99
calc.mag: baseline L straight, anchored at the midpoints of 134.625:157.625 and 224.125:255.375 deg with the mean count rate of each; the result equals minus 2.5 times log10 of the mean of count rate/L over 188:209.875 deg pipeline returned 0.28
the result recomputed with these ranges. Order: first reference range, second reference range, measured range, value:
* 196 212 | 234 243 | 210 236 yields 0.26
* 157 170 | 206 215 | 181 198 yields -0.24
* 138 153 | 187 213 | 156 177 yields -0.05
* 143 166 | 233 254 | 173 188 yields 0.15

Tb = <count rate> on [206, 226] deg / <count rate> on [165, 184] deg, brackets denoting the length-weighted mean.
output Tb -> 0.6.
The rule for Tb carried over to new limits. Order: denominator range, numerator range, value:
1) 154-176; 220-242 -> 0.84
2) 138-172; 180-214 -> 0.75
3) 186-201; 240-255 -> 1.19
